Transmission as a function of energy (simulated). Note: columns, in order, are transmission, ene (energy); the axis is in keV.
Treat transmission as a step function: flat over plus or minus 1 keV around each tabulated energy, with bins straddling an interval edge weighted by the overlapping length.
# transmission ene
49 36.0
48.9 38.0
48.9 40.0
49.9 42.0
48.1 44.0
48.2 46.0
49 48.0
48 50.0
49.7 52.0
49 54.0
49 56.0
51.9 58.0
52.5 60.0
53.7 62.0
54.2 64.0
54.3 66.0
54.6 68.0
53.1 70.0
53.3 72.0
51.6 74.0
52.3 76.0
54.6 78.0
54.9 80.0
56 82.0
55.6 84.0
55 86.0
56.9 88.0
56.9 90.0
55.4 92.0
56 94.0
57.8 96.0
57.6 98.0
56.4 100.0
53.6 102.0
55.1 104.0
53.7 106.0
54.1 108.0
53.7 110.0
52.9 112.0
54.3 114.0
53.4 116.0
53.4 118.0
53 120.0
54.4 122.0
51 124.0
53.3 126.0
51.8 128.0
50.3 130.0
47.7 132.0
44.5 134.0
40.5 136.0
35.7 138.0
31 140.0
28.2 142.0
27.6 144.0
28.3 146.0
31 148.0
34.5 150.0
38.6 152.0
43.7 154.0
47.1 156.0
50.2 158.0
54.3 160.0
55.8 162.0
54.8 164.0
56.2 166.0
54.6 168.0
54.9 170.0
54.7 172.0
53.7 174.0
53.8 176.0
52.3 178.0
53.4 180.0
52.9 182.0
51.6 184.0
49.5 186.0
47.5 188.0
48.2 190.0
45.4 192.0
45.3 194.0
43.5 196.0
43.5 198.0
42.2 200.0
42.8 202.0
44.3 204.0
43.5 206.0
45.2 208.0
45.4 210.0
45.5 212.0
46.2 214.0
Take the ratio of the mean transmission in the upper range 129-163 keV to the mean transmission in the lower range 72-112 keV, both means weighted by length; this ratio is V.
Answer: 0.74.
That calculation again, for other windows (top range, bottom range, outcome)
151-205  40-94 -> 0.94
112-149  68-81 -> 0.83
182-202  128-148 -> 1.24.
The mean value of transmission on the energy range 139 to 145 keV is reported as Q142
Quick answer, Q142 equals 28.9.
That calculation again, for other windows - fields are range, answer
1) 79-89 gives 55.7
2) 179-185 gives 52.6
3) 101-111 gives 54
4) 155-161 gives 50.5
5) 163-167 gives 55.5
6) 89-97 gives 56.5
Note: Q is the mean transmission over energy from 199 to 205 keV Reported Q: 43.1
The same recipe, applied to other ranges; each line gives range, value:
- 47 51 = 48.5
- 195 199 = 43.5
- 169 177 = 54.3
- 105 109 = 53.9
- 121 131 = 52.2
